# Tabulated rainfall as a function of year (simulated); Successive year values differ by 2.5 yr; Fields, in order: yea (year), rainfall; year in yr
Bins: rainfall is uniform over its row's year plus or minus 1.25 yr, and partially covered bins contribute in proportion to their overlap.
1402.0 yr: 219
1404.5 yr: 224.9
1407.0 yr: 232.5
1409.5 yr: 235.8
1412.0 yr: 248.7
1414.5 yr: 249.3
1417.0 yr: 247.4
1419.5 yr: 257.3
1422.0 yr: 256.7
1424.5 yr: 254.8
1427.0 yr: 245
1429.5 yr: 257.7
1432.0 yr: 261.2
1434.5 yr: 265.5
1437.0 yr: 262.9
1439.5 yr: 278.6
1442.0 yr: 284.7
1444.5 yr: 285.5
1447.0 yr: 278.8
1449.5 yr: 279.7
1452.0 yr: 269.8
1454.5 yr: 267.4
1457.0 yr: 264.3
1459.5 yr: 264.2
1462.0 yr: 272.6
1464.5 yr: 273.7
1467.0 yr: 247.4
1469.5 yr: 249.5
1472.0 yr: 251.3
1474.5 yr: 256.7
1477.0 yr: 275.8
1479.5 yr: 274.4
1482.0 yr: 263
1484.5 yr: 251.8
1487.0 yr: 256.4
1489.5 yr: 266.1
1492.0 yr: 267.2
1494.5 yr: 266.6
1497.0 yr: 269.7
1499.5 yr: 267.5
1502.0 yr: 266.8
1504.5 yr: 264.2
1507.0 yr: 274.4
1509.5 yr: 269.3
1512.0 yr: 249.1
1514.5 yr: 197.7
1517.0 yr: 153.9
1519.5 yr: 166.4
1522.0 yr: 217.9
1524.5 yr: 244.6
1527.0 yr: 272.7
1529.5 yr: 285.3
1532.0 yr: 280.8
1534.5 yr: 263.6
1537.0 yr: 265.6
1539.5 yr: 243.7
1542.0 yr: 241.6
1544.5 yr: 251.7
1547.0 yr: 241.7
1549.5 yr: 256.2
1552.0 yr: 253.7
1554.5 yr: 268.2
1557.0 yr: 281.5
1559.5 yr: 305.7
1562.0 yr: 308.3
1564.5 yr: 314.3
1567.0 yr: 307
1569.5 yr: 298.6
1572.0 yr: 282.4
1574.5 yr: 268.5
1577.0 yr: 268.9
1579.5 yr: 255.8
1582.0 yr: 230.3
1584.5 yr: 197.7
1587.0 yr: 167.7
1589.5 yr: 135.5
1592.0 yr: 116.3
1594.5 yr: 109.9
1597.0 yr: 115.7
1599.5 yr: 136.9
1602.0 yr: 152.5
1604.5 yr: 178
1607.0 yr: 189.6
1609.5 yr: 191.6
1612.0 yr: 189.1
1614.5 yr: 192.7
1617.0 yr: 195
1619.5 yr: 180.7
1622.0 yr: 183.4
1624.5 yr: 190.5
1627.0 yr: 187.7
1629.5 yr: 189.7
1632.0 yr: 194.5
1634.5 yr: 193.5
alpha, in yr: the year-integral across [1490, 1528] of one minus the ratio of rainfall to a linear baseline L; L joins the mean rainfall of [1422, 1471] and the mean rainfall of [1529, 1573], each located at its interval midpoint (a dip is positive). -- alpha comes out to 3.9 yr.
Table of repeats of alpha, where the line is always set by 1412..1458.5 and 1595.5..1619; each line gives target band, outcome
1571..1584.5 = -4.9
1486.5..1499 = -1.8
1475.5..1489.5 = -1.5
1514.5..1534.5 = -1.5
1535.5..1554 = -4.2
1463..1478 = -0.8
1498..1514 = -2.6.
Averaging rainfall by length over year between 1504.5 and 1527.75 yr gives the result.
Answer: 228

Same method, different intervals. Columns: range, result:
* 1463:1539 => 254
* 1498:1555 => 248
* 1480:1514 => 263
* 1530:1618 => 228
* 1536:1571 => 274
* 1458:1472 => 261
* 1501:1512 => 266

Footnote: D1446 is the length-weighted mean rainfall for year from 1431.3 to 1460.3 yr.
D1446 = 272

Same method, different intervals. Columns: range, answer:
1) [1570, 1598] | 199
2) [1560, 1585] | 276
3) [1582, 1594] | 159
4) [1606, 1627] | 189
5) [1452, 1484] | 263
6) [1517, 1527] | 211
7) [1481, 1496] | 262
